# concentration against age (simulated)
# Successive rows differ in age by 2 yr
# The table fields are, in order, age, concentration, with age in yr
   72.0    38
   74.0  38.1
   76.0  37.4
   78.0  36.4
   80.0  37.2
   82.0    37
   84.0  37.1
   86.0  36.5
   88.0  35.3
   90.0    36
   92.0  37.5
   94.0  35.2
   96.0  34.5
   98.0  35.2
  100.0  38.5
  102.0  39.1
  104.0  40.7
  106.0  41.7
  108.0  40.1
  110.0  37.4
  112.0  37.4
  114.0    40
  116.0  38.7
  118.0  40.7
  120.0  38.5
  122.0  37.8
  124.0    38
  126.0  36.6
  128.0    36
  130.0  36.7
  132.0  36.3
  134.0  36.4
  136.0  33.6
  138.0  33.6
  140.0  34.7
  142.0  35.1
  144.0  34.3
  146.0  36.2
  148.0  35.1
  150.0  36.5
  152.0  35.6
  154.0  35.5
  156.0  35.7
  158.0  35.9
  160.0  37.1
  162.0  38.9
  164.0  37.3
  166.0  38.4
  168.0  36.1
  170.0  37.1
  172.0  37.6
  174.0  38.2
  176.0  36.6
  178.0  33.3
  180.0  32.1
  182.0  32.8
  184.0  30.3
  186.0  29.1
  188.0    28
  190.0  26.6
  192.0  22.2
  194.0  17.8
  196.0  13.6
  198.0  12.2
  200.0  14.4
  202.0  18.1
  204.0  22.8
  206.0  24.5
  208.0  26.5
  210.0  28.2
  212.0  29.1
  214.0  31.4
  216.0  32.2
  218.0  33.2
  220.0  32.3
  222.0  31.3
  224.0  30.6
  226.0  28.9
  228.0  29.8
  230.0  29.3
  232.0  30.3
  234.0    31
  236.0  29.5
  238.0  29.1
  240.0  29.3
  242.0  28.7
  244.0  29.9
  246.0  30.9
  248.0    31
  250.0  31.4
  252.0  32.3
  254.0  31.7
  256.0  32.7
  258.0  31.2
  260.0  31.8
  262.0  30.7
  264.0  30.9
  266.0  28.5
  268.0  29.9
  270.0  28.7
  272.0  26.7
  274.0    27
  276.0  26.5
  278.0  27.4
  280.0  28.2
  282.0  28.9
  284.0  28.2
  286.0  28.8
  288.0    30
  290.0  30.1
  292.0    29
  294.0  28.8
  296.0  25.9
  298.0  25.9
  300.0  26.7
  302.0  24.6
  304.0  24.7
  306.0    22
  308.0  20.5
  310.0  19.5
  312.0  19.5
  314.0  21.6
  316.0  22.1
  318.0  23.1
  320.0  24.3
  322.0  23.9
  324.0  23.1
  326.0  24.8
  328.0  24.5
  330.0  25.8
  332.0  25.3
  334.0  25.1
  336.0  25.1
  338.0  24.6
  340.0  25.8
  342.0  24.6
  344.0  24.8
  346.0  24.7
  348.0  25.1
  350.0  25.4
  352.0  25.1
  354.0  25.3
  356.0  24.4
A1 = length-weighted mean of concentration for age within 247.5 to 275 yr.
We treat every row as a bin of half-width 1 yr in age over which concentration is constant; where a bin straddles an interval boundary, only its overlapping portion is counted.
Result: 30.3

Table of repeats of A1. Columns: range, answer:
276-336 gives 25.3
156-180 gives 36.7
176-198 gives 26.4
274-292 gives 28.5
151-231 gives 30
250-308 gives 28.4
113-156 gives 36.5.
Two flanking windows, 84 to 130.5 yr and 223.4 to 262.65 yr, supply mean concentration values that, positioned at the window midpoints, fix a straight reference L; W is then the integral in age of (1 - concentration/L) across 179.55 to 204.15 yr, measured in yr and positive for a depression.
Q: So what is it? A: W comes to 7.71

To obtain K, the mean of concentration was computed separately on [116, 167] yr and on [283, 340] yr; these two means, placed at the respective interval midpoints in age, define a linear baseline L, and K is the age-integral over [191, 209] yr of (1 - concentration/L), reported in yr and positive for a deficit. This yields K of 7.4 yr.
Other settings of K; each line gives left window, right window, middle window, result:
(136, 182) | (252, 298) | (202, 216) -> 2.6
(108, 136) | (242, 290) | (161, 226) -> 8.9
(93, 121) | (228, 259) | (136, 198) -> 4.1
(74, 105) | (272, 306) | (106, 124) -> -1.6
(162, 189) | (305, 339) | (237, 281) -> -2.6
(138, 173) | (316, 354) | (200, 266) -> 3.5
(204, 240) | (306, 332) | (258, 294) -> -4.4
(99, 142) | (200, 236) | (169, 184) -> -1.2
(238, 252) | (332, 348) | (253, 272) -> -0.8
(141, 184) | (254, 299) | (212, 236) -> 1.0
